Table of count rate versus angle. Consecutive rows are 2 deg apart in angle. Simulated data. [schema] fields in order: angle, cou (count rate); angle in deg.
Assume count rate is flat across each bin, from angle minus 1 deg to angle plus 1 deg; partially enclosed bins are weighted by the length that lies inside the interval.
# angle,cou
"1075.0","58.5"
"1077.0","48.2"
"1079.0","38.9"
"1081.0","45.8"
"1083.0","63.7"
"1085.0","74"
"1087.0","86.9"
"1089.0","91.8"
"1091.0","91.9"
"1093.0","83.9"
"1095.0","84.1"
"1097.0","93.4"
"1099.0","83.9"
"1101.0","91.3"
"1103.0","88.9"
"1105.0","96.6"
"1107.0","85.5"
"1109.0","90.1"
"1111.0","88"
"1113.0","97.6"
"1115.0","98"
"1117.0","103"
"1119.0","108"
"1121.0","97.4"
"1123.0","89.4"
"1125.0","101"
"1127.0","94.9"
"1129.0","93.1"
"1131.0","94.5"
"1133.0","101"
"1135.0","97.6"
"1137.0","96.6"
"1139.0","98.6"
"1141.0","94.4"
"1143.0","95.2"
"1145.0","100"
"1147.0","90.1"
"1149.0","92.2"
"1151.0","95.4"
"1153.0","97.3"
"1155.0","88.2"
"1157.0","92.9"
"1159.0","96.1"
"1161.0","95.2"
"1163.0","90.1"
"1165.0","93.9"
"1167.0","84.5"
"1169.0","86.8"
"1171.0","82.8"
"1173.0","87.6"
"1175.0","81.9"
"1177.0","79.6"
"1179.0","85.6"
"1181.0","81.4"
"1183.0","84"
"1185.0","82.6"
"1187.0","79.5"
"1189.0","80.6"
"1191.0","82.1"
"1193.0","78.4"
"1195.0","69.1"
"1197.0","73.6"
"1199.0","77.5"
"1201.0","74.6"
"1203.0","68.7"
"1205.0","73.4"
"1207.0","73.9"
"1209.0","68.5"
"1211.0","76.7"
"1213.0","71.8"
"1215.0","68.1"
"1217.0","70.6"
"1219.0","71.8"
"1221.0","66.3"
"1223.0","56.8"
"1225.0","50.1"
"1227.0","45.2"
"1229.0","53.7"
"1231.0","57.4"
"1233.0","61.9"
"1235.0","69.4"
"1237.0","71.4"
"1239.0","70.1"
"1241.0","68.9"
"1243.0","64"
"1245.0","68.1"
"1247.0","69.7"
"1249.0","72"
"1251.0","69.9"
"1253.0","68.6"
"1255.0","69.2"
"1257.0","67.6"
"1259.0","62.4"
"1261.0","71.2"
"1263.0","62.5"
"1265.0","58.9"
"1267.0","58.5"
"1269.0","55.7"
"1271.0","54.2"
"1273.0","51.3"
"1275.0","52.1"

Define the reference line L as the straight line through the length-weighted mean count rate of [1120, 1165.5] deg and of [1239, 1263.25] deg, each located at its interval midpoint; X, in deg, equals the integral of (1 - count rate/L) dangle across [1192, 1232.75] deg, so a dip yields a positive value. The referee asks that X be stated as 5.6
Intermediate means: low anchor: 95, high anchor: 68.1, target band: 67.2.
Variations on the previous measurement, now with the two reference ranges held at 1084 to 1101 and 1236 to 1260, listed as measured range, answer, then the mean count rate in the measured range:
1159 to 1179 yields -2.5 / 87.3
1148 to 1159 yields -1.9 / 93.5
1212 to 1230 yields 2.5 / 61.6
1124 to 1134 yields -1.8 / 96.9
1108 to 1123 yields -2.3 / 96.9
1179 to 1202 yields -1.1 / 78.8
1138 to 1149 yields -2.0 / 95.3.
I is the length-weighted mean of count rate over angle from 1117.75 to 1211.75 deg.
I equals 87.4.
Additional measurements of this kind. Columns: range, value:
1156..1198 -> 84.2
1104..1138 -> 96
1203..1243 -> 65.6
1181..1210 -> 76.4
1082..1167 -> 92.4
